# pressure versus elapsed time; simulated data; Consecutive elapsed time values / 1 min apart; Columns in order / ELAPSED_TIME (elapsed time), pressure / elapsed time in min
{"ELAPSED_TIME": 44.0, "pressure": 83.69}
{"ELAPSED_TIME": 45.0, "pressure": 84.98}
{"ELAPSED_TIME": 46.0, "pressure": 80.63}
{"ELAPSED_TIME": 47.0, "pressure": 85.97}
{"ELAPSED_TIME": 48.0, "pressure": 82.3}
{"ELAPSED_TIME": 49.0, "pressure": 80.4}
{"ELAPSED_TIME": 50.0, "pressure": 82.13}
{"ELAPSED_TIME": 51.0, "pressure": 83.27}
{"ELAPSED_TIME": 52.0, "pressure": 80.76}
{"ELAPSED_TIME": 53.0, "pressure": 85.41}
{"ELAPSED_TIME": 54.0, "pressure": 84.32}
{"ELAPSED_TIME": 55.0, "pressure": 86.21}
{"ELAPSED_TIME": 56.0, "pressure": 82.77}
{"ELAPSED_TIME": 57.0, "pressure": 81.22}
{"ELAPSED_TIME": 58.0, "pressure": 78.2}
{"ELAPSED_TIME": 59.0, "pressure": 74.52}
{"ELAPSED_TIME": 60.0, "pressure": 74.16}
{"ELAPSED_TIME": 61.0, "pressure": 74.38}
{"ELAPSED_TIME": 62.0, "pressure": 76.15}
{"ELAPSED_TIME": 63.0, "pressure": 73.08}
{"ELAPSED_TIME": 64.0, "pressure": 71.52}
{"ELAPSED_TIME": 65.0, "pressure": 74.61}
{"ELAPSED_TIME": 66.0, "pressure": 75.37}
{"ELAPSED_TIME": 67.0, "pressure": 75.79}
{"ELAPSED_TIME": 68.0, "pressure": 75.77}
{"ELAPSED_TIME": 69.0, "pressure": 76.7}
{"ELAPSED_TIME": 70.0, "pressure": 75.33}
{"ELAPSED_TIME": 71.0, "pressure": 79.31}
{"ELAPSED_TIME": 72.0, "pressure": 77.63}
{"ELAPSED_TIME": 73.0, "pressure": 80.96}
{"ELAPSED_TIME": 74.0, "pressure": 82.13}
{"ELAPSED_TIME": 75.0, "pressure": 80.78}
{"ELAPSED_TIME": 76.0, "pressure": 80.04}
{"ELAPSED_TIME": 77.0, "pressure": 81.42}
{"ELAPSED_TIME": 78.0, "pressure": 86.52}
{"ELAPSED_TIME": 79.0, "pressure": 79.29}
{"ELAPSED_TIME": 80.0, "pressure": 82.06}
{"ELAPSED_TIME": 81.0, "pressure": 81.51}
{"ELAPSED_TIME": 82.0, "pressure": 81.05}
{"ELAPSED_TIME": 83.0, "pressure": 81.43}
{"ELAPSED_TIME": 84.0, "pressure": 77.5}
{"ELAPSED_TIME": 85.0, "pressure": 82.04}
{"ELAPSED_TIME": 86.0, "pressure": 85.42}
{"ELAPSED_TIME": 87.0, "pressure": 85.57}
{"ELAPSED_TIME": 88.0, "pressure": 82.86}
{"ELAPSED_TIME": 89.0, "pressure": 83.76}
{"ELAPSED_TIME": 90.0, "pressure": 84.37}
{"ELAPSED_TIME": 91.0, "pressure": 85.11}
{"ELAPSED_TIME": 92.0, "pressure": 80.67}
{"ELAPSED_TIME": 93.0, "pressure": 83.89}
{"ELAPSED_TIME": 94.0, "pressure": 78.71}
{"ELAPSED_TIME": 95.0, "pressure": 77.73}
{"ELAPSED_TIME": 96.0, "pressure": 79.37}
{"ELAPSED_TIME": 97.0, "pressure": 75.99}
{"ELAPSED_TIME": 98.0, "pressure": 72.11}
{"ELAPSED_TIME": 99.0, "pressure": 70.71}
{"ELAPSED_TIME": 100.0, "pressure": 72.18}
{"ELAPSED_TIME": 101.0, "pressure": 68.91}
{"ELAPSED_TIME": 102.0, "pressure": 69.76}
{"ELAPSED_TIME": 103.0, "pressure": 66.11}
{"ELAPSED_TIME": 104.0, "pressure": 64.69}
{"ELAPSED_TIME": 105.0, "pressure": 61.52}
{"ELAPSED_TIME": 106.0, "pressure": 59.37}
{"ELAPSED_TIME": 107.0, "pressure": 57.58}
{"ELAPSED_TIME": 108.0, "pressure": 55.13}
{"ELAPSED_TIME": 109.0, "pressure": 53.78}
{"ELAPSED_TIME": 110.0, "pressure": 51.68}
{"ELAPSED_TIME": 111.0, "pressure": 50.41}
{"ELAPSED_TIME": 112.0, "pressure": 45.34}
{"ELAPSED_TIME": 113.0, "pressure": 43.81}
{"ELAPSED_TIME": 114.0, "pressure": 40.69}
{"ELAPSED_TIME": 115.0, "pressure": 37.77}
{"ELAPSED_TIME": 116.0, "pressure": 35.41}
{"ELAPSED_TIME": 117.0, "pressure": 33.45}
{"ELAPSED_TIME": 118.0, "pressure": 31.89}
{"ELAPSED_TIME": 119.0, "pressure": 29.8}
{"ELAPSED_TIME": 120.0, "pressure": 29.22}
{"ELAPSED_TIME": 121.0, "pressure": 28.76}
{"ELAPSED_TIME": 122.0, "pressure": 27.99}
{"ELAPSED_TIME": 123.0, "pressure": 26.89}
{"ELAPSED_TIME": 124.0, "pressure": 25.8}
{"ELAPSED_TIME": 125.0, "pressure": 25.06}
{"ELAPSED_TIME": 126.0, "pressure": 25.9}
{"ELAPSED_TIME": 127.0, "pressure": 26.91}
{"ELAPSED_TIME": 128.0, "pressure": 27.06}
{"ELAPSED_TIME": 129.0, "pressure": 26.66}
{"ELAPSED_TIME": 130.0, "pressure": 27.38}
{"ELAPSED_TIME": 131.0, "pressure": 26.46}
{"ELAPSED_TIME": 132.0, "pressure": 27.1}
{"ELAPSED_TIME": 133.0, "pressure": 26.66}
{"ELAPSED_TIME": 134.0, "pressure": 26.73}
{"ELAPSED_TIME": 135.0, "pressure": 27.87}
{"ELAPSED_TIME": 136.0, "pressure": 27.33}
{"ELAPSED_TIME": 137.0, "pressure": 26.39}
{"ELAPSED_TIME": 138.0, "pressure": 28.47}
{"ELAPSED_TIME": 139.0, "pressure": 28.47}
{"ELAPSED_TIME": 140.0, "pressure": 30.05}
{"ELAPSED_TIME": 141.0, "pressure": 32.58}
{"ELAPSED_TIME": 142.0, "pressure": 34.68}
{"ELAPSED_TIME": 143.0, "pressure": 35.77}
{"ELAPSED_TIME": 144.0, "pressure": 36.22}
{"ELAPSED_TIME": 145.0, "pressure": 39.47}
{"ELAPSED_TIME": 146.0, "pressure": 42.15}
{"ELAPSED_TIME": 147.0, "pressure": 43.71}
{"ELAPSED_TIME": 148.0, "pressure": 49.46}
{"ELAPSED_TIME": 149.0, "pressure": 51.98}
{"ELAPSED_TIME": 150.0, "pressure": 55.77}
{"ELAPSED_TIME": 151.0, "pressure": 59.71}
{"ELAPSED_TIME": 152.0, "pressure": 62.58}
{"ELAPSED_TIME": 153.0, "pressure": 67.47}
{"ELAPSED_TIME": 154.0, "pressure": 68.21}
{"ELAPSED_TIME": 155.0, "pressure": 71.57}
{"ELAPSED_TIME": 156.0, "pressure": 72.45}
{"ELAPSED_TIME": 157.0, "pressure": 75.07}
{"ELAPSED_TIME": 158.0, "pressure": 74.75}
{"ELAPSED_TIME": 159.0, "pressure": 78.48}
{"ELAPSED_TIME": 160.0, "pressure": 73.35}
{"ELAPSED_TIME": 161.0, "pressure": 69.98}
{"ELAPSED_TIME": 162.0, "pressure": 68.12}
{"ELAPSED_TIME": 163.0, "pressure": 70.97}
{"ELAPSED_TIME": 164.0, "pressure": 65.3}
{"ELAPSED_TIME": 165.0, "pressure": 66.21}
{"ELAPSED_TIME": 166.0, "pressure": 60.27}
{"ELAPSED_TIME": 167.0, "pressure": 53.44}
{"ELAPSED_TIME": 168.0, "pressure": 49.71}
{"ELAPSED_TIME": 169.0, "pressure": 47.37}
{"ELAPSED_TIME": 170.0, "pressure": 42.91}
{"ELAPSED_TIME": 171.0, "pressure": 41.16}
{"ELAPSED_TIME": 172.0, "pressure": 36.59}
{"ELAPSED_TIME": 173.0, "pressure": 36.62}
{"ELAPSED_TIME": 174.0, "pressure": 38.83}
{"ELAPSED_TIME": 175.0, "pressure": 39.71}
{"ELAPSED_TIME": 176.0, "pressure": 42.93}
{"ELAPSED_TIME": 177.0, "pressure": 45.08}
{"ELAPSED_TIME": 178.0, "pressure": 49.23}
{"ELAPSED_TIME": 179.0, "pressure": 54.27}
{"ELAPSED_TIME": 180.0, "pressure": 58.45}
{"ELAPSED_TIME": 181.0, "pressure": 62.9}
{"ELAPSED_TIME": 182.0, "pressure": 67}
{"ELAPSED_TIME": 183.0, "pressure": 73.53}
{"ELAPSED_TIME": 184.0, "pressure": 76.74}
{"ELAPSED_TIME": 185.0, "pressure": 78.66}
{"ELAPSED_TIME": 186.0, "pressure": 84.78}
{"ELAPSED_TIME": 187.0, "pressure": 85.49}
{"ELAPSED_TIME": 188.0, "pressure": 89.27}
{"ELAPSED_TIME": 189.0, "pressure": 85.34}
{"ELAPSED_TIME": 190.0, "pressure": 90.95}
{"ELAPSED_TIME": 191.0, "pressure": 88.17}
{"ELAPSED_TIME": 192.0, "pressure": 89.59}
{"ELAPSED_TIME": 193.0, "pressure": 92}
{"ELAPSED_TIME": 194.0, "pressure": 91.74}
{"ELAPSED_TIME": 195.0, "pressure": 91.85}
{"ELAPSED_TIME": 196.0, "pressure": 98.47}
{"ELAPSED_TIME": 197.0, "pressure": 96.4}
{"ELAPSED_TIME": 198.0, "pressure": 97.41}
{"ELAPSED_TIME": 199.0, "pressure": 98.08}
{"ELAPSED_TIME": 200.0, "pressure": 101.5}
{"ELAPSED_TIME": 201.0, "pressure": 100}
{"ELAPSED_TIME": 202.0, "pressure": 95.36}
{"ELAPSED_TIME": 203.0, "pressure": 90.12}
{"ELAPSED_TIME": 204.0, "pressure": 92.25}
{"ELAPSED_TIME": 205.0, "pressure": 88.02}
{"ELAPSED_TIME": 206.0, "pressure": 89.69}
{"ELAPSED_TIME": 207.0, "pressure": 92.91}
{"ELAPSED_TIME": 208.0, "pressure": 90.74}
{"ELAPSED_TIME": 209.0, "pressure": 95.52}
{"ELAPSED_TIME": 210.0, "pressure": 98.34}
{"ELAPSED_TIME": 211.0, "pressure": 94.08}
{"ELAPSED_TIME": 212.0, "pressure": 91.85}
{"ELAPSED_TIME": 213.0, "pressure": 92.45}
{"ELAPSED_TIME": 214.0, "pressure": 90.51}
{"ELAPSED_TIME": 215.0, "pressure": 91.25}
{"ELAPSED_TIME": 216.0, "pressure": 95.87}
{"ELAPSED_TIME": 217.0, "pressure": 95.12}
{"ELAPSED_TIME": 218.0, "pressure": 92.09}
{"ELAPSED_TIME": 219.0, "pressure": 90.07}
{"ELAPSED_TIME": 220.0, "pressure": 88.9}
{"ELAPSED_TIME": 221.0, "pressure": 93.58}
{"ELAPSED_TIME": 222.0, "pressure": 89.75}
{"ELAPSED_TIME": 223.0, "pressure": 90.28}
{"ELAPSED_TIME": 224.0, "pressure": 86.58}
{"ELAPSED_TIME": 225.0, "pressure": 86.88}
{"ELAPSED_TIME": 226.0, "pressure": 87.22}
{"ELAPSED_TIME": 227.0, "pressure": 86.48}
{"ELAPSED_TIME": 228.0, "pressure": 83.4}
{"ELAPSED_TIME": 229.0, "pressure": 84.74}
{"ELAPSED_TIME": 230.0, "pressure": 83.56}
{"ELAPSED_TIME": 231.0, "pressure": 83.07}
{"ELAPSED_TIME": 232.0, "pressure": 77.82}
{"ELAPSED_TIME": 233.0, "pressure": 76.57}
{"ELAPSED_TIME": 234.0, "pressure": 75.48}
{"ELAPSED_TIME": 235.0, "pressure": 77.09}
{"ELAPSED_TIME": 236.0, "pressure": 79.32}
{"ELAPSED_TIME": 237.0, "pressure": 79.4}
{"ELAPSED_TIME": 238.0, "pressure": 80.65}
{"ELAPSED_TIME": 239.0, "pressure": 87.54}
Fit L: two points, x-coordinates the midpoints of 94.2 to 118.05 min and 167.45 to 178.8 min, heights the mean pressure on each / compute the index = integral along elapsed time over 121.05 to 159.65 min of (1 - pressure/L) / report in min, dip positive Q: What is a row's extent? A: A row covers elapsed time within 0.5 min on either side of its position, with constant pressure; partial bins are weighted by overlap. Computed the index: 6.3 min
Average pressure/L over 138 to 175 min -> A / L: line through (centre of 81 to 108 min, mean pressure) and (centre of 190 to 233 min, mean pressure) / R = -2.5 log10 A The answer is 0.50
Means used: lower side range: 75.4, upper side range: 91.1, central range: 53.1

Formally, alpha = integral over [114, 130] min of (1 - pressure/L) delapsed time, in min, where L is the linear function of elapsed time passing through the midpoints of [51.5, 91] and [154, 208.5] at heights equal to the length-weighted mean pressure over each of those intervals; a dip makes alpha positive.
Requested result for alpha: 9.9 min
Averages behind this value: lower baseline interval 79.9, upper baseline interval 73.3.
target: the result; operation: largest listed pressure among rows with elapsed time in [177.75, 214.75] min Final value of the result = 101.5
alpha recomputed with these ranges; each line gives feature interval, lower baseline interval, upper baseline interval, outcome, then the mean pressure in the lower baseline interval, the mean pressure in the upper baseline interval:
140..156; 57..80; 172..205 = 5.6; 77.6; 77.1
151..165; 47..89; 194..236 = 2.6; 79.9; 90.2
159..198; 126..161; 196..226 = 1.3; 44.5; 92.9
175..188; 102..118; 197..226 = 2.5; 50.5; 92.8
